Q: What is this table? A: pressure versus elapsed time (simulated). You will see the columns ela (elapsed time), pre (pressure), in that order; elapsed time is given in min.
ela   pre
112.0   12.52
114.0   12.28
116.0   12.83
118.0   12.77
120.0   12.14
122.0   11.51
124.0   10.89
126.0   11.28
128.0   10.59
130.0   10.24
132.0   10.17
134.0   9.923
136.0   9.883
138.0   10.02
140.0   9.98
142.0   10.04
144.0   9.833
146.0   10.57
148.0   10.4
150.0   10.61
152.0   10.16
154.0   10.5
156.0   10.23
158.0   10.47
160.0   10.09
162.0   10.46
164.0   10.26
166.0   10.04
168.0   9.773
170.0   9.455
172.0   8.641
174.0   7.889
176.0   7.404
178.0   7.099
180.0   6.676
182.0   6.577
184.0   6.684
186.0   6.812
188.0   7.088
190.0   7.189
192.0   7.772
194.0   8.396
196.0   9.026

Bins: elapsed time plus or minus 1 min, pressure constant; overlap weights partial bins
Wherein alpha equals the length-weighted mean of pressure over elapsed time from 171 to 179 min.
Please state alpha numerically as 7.76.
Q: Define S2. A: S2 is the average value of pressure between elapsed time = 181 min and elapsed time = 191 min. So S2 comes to 6.87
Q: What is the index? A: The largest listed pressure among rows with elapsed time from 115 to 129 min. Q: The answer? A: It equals 12.83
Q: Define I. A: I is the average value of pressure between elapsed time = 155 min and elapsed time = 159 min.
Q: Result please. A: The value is 10.4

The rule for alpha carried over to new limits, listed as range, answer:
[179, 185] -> 6.65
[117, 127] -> 11.7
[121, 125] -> 11.2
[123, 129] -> 10.9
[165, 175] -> 9.16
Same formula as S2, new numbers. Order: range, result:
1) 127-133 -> 10.3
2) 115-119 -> 12.8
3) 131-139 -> 10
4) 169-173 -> 9.05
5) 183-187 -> 6.75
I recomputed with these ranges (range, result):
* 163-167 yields 10.1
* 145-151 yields 10.5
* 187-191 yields 7.14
